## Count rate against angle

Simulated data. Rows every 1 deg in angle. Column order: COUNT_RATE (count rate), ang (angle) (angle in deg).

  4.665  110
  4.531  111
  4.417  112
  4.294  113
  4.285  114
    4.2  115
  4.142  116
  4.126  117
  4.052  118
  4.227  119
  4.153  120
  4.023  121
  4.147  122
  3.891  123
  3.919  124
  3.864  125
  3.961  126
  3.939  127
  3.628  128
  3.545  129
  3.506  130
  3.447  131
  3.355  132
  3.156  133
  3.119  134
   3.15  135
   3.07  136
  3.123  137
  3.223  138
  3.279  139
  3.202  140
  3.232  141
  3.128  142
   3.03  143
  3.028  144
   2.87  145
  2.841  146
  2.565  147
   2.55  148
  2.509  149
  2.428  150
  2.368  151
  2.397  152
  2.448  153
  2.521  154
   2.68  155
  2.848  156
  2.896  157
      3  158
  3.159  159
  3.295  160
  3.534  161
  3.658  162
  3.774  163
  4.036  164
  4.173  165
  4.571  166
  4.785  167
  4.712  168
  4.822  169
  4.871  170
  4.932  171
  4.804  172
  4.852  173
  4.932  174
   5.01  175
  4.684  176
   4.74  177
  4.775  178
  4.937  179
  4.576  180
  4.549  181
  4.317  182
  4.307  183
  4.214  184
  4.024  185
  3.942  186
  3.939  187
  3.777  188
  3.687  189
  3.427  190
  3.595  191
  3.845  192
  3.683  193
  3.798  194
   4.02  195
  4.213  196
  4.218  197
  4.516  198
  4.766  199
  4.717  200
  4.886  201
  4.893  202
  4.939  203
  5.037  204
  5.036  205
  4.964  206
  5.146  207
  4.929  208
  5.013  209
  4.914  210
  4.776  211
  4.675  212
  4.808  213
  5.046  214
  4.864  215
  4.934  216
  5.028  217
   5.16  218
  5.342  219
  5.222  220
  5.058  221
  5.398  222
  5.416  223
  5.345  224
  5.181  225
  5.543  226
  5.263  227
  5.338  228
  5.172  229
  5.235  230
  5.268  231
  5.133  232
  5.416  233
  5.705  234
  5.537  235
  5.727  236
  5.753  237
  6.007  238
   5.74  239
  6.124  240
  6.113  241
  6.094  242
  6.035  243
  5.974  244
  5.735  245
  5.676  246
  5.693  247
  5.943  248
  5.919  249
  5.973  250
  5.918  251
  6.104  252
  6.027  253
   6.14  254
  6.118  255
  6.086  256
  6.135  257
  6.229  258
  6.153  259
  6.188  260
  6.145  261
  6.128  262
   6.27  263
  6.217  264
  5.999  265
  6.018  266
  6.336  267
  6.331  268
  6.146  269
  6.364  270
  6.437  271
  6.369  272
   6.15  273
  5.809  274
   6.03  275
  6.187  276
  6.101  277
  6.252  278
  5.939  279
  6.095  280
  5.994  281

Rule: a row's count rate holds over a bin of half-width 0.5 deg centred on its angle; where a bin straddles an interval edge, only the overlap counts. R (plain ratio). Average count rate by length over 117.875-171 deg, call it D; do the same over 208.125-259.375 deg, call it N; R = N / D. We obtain 1.6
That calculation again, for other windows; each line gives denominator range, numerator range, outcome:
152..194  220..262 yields 1.43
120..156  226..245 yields 1.77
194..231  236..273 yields 1.22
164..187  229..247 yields 1.24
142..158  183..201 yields 1.51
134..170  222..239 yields 1.68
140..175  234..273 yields 1.73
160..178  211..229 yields 1.14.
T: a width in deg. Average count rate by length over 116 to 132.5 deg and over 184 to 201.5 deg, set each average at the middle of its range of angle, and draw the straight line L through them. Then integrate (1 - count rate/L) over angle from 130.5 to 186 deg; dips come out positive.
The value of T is 4.6 deg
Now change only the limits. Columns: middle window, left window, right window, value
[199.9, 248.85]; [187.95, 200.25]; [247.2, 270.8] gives -3.4 deg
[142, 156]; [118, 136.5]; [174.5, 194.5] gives 4.4 deg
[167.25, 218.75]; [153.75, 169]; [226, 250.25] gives -1.5 deg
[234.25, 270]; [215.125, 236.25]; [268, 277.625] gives -1.4 deg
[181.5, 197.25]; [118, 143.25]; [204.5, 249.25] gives 2.5 deg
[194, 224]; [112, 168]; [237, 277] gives 0.7 deg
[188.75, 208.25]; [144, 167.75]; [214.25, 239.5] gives 0.3 deg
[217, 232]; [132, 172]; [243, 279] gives -0.3 deg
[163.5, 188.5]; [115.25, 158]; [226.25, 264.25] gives -2.0 deg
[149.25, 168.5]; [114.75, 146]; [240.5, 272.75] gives 3.9 deg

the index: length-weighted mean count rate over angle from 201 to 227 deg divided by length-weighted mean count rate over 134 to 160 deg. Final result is 1.8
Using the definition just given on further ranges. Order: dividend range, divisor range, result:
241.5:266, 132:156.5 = 2.10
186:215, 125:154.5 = 1.46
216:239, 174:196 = 1.28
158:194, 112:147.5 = 1.18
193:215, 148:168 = 1.46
